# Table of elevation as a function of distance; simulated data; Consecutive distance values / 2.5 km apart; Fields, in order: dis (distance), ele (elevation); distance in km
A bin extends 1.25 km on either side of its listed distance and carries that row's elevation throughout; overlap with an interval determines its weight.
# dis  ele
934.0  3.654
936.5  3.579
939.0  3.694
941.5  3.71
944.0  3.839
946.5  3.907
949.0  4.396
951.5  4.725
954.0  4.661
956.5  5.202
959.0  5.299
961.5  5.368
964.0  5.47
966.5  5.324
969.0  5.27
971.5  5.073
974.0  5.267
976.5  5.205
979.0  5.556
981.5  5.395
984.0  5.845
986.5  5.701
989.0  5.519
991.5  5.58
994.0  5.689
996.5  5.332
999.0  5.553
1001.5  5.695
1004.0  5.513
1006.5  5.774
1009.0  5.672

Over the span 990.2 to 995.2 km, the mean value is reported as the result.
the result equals 5.63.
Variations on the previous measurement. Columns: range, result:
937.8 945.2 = 3.75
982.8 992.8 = 5.66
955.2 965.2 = 5.33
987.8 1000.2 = 5.53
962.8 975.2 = 5.28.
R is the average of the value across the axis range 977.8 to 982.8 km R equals 5.48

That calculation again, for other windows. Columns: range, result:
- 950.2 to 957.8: 4.86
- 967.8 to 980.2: 5.27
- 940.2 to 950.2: 3.96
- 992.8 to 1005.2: 5.56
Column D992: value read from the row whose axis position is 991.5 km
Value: 5.58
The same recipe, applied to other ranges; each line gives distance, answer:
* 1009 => 5.672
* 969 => 5.27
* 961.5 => 5.368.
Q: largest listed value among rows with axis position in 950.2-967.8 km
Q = 5.47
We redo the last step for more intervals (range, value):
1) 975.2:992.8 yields 5.845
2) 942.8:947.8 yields 3.907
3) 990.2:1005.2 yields 5.695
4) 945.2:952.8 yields 4.725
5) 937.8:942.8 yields 3.71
